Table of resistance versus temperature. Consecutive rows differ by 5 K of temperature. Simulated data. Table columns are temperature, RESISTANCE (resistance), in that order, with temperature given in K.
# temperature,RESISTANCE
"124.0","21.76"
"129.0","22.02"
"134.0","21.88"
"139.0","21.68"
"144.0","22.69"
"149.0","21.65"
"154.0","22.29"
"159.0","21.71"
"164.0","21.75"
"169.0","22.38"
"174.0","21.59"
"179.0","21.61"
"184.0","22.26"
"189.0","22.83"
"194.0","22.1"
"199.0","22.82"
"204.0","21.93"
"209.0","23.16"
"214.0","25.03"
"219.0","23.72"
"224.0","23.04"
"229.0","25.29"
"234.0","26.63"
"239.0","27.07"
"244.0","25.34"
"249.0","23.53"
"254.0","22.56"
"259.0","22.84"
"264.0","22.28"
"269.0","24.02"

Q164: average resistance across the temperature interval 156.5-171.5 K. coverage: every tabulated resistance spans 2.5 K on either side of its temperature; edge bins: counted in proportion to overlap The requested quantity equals 21.9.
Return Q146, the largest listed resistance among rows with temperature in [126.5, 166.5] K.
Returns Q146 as 22.69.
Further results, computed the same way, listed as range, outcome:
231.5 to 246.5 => 27.07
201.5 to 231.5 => 25.29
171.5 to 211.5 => 23.16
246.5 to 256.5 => 23.53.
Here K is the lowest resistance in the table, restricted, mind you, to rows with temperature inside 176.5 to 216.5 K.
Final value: 21.61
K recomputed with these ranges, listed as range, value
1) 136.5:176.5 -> 21.59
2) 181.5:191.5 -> 22.26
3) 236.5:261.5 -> 22.56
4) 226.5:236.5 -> 25.29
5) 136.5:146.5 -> 21.68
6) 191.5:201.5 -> 22.1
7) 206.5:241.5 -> 23.04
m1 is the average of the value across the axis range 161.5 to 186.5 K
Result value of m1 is 21.9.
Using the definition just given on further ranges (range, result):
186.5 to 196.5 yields 22.5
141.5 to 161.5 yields 22.1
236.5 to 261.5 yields 24.3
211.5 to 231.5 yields 24.3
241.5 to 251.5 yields 24.4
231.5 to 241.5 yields 26.9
